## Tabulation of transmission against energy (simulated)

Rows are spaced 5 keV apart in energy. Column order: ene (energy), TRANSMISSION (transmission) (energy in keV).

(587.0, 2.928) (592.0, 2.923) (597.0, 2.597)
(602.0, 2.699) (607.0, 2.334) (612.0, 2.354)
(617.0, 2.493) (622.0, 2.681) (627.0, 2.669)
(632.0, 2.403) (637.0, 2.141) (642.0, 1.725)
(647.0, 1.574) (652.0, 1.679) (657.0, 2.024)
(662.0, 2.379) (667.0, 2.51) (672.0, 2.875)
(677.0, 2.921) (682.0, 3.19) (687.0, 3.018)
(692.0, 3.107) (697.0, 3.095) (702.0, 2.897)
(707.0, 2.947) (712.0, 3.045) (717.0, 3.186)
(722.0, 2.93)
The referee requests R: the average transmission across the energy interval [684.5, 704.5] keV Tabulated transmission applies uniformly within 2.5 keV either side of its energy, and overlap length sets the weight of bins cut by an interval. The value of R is 3.03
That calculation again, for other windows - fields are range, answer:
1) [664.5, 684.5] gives 2.87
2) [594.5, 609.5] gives 2.54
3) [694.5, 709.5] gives 2.98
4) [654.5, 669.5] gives 2.3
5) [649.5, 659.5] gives 1.85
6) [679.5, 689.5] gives 3.1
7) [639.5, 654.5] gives 1.66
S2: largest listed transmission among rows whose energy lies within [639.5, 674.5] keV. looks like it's 2.875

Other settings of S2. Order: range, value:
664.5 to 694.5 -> 3.19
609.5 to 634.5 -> 2.681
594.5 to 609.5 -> 2.699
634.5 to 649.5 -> 2.141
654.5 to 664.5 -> 2.379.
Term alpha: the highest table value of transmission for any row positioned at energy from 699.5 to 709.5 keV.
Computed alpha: 2.947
